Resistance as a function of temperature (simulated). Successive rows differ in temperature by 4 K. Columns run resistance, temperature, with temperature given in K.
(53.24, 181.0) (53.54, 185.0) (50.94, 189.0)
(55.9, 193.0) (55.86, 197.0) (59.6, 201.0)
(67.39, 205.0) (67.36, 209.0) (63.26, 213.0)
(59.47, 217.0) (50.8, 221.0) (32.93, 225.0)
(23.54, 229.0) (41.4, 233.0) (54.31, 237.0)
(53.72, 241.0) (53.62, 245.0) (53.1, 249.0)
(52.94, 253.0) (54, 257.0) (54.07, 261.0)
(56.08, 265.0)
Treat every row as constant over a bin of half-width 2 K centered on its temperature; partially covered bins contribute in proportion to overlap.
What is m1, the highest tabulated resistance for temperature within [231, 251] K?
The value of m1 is 54.31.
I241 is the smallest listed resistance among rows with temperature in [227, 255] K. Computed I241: 23.54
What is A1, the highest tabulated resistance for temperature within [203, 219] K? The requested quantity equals 67.39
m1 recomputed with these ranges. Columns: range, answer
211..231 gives 63.26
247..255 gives 53.1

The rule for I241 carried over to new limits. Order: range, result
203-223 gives 50.8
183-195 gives 50.94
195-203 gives 55.86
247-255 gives 52.94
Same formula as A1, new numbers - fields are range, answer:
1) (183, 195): 55.9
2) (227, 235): 41.4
